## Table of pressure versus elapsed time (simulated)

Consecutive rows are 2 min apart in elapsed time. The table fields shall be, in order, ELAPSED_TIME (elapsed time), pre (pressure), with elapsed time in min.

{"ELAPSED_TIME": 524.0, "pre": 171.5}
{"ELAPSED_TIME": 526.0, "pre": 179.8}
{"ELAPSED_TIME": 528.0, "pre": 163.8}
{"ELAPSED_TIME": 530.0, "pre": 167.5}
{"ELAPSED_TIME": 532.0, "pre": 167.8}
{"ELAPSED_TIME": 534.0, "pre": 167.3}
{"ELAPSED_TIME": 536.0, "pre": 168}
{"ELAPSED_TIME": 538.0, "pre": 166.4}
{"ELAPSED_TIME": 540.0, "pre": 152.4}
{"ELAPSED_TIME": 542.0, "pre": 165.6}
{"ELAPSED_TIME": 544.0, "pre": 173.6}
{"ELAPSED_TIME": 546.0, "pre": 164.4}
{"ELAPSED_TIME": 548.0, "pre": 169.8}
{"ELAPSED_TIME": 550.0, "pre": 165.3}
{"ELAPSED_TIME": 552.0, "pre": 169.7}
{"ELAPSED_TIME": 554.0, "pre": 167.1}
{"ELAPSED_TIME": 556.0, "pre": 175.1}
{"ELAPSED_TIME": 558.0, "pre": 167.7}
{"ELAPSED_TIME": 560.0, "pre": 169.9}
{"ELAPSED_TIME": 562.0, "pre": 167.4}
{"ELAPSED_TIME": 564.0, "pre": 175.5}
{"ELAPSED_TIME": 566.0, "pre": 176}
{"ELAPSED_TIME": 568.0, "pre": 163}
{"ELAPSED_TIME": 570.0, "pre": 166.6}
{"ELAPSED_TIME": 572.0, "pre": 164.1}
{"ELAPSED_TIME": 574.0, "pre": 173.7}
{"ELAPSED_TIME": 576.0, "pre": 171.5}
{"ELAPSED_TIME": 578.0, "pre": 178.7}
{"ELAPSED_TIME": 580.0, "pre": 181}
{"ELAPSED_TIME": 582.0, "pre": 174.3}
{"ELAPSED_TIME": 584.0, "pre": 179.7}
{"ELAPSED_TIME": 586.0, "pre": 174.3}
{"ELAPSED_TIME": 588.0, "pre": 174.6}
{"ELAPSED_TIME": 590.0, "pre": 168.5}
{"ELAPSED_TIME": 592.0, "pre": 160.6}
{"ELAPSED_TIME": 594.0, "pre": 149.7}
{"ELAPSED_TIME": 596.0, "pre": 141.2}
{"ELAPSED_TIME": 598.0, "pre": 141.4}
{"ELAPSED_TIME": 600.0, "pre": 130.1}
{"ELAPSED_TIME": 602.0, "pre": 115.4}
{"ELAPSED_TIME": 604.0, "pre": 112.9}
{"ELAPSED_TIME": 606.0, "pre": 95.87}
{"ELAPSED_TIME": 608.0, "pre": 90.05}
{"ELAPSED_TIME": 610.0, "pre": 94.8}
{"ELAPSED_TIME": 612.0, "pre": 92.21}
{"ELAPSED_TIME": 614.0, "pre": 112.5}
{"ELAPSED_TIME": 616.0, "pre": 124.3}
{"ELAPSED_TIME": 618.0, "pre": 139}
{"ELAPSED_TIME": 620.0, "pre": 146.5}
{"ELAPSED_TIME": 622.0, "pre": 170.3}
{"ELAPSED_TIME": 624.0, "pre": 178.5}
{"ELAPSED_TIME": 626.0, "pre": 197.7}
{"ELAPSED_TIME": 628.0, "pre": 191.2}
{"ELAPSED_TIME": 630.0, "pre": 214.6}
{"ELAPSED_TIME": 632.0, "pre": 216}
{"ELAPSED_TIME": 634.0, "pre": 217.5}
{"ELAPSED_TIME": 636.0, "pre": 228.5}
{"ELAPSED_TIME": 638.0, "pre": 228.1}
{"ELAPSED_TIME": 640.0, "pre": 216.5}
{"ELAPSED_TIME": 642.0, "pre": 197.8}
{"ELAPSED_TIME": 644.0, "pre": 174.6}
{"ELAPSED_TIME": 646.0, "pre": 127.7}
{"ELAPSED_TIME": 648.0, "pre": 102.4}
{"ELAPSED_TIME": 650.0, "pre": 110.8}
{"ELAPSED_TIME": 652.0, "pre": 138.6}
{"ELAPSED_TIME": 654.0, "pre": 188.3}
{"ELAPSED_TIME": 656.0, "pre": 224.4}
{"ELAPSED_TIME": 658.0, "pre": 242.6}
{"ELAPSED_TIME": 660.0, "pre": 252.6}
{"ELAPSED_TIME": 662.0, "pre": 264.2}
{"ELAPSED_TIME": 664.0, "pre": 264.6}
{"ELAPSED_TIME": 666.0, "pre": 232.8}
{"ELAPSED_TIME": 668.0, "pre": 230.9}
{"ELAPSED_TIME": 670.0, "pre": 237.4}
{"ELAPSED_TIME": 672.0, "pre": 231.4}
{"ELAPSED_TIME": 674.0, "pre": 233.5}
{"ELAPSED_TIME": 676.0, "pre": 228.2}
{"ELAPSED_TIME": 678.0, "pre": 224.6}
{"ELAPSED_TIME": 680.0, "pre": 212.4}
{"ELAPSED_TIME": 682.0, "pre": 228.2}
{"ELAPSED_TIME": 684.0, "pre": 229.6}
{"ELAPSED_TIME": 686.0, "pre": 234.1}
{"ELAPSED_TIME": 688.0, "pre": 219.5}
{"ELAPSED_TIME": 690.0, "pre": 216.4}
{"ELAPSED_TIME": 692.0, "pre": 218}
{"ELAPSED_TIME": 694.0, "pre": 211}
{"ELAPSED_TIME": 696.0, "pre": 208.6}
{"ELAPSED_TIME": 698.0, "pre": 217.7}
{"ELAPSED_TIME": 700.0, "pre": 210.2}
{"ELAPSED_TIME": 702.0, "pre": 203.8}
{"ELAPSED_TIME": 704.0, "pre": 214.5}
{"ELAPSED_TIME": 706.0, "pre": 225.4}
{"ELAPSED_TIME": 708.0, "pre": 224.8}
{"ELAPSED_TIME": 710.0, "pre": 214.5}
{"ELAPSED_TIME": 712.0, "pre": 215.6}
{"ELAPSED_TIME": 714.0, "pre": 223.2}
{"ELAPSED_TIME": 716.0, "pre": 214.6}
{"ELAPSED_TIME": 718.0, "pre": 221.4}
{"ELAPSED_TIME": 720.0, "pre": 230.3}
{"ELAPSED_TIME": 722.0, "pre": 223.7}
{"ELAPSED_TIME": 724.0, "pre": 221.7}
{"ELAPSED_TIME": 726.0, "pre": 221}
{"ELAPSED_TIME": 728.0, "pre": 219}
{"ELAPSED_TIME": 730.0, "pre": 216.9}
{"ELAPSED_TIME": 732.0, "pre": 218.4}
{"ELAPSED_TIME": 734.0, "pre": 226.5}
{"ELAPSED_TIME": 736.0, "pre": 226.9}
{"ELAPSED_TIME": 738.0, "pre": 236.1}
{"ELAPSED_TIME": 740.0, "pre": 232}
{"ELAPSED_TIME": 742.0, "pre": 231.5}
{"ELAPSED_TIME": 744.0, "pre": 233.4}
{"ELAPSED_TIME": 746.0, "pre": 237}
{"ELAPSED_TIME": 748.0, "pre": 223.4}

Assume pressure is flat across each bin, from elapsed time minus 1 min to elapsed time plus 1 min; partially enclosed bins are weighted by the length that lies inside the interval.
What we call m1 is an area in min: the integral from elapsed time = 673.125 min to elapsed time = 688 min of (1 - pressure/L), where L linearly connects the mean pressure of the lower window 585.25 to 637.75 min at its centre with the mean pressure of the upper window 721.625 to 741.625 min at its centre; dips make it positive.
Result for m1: -2.5 min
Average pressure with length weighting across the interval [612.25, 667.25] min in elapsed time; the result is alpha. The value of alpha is 188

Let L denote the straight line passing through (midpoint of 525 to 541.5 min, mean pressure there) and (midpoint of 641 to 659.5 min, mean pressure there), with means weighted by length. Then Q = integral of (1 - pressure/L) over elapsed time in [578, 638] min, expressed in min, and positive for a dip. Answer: 4.1 min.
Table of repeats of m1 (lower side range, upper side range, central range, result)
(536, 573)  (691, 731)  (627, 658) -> 1.4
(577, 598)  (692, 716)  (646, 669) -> -0.5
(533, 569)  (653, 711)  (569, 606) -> 5.3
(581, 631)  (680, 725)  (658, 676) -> -4.7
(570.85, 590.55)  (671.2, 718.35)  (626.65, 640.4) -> -1.4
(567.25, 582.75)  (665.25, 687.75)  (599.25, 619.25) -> 8.4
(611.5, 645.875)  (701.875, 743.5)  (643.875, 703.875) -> -3.3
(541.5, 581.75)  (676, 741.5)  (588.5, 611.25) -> 6.8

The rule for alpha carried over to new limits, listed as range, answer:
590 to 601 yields 147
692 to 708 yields 214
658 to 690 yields 235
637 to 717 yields 212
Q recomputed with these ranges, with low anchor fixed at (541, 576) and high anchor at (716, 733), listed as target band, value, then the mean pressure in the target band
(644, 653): 3.3 min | 126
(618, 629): 0.9 min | 173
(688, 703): -0.1 min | 213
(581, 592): 0.3 min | 173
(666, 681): -1.7 min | 229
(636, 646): -0.2 min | 199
